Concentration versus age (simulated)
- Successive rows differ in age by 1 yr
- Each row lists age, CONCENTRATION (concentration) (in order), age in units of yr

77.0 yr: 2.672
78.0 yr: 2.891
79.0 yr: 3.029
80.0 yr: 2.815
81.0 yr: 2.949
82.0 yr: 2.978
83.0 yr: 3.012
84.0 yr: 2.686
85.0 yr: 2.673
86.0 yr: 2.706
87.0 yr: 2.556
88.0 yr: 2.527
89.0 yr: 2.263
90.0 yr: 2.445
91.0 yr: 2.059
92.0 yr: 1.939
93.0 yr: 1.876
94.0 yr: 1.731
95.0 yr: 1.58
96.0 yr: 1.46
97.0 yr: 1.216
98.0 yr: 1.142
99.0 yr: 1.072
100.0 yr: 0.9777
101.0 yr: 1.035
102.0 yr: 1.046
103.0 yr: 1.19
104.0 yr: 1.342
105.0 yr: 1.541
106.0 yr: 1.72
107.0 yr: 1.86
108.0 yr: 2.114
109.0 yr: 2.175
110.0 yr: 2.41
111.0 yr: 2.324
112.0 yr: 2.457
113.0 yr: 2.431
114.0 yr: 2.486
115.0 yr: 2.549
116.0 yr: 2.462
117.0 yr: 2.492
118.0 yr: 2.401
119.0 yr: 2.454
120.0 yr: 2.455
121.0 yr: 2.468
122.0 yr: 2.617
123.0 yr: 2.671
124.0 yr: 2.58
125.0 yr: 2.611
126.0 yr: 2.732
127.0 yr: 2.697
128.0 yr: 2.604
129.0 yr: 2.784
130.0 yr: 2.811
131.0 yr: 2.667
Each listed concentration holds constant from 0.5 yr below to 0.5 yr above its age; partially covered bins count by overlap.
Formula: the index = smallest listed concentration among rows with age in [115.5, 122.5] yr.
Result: 2.401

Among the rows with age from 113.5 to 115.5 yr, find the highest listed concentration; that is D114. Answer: 2.549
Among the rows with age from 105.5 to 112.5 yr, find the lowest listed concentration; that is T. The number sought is 1.72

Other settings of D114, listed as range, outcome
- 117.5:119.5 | 2.454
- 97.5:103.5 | 1.19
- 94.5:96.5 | 1.58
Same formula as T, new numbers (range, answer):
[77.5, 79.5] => 2.891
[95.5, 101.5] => 0.9777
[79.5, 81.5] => 2.815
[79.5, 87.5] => 2.556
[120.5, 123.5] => 2.468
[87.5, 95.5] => 1.58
